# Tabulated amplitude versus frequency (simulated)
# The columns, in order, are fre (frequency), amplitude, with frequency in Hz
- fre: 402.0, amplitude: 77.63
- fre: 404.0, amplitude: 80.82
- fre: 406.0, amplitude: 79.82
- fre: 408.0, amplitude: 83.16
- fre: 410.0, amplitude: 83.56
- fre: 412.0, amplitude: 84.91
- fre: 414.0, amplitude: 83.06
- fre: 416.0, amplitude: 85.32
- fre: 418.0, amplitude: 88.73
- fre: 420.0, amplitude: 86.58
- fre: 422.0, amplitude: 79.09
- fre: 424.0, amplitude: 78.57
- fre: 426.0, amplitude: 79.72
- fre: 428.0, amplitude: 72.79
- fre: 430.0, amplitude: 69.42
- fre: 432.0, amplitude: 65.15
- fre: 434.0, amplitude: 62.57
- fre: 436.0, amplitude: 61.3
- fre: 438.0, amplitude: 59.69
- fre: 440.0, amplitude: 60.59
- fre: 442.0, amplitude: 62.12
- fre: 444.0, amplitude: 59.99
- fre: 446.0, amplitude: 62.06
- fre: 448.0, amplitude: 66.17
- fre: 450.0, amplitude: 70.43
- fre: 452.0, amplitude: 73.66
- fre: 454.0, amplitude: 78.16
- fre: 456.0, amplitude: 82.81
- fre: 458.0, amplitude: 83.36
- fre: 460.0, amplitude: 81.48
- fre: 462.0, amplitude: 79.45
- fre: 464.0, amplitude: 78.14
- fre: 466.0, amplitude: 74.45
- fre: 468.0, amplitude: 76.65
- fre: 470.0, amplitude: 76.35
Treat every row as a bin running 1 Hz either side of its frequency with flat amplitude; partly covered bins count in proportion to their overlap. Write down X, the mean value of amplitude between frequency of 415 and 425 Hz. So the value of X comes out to 83.7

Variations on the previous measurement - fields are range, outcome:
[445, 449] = 64.1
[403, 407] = 80.3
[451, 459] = 79.5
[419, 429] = 79.3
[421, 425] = 78.8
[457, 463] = 81.4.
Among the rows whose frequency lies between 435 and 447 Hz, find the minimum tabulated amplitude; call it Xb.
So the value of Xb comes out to 59.69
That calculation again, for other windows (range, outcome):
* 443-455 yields 59.99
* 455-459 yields 82.81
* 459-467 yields 74.45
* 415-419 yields 85.32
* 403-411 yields 79.82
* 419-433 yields 65.15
